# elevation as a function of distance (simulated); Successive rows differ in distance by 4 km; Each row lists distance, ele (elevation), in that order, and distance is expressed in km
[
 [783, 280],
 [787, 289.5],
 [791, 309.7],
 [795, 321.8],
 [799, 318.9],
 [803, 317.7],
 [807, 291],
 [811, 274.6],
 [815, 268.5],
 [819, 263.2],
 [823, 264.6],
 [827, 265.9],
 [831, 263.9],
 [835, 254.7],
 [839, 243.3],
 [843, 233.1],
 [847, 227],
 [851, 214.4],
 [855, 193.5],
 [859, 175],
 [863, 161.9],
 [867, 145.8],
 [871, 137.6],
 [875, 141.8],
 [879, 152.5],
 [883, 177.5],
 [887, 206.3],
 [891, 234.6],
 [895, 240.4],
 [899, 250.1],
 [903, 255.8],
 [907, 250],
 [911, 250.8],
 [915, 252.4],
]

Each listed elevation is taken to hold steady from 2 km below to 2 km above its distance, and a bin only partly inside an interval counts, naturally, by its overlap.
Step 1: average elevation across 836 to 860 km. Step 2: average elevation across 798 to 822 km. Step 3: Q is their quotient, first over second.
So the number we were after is 0.8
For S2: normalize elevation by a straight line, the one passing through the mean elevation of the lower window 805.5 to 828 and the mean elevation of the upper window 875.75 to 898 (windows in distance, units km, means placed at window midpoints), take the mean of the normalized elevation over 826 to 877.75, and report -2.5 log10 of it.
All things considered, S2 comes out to 0.18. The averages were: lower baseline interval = 271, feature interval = 203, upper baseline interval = 201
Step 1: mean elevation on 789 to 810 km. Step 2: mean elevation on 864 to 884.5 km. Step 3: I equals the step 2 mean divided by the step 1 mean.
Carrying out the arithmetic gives 0.5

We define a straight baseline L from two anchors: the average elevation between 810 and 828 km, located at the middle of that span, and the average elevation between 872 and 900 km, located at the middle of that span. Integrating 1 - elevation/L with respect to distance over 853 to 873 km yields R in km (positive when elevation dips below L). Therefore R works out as 5.3 km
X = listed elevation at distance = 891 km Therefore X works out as 234.6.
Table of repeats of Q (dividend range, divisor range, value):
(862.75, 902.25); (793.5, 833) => 0.66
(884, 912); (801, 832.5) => 0.86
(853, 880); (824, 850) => 0.64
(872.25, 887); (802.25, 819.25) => 0.58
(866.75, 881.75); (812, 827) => 0.55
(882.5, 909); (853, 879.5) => 1.47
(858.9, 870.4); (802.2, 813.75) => 0.54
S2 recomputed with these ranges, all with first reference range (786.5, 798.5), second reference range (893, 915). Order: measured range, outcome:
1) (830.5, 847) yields 0.17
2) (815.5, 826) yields 0.12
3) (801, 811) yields 0.02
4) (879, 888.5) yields 0.38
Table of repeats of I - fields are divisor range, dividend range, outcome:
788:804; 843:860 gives 0.66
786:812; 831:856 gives 0.76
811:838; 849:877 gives 0.63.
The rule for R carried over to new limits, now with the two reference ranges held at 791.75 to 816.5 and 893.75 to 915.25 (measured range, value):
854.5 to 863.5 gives 3.18 km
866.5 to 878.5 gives 5.57 km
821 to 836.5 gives 1.35 km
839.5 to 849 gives 1.63 km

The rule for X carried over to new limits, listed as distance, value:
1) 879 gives 152.5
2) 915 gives 252.4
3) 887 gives 206.3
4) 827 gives 265.9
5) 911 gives 250.8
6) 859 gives 175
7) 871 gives 137.6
